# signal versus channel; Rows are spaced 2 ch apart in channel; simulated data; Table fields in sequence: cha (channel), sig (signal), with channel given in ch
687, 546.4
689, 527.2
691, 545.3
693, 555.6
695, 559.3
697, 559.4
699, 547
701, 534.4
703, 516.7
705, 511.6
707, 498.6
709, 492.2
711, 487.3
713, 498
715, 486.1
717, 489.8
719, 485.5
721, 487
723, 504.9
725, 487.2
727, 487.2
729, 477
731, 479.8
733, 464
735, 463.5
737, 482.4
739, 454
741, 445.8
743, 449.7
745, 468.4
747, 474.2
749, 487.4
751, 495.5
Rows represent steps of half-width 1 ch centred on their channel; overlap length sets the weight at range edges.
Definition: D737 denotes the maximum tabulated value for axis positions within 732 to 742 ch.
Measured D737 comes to 482.4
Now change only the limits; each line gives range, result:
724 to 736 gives 487.2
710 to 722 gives 498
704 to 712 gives 511.6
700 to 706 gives 534.4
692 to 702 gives 559.4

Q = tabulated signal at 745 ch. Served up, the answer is 468.4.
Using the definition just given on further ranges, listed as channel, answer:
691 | 545.3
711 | 487.3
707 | 498.6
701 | 534.4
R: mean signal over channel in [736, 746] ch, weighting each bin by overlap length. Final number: 460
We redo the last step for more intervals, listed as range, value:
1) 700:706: 521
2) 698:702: 541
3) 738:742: 450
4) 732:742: 462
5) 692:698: 558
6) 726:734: 477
